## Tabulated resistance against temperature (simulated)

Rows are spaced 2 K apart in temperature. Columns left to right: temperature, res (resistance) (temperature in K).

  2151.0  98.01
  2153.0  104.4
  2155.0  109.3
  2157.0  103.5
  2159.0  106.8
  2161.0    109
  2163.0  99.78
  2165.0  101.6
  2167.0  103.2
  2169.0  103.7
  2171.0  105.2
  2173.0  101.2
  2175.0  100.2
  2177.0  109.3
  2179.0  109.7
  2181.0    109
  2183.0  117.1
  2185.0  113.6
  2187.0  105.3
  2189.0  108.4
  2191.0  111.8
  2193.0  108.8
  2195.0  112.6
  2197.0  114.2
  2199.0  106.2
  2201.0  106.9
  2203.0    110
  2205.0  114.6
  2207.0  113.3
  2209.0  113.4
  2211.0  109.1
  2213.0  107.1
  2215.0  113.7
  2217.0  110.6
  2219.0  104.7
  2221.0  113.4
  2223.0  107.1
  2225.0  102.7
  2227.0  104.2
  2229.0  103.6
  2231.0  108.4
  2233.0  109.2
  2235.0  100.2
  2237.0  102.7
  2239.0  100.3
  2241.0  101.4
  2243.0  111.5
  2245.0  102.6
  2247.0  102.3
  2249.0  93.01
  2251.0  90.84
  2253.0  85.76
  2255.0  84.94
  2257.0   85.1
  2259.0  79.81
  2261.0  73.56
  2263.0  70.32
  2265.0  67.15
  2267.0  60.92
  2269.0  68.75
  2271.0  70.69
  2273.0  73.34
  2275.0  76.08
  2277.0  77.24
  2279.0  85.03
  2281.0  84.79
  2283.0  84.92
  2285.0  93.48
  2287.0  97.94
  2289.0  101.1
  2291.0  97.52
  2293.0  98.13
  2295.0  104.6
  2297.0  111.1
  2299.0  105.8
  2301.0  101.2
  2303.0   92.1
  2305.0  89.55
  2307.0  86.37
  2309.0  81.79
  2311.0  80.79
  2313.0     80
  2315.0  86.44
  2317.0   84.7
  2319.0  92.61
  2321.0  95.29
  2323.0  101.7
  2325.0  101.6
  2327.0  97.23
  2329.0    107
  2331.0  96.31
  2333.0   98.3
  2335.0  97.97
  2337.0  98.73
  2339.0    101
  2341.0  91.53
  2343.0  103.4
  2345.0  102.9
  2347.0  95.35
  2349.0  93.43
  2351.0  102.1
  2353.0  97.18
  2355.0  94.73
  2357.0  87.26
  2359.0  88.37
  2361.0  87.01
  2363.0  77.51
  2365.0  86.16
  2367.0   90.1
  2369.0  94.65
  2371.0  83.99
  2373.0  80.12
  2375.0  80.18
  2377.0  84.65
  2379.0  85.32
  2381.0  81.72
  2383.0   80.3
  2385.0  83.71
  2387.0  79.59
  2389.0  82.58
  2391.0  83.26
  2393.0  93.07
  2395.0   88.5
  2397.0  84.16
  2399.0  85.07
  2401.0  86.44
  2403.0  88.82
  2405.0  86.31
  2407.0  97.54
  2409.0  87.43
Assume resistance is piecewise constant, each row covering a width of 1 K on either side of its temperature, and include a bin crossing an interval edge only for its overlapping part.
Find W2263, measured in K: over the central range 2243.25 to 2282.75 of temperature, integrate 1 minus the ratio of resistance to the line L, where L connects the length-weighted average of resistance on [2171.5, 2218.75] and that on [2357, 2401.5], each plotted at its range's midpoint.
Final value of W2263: 7.6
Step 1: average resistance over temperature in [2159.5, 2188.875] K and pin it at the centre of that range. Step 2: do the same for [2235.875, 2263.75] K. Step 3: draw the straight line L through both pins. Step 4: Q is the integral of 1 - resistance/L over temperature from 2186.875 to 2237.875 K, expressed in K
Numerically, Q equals -4.9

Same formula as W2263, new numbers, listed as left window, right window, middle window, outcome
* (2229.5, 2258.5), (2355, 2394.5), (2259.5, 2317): 4.86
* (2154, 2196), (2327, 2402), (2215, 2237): -0.86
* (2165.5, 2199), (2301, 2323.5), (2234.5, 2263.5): 1.68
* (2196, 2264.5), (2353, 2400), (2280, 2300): -0.64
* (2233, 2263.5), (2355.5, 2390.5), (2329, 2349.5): -2.75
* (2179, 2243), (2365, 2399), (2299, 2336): 0.20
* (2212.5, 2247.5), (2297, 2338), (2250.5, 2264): 2.79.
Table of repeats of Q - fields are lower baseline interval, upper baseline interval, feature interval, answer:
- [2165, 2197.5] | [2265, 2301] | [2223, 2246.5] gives -1.71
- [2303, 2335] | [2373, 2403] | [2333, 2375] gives -2.06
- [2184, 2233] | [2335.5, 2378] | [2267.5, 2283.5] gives 3.85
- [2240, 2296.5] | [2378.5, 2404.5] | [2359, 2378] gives 0.02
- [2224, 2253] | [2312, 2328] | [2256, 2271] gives 4.07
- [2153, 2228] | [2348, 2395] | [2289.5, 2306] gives -0.78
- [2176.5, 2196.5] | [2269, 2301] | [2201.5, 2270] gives 2.08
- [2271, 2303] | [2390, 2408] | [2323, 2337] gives -1.43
